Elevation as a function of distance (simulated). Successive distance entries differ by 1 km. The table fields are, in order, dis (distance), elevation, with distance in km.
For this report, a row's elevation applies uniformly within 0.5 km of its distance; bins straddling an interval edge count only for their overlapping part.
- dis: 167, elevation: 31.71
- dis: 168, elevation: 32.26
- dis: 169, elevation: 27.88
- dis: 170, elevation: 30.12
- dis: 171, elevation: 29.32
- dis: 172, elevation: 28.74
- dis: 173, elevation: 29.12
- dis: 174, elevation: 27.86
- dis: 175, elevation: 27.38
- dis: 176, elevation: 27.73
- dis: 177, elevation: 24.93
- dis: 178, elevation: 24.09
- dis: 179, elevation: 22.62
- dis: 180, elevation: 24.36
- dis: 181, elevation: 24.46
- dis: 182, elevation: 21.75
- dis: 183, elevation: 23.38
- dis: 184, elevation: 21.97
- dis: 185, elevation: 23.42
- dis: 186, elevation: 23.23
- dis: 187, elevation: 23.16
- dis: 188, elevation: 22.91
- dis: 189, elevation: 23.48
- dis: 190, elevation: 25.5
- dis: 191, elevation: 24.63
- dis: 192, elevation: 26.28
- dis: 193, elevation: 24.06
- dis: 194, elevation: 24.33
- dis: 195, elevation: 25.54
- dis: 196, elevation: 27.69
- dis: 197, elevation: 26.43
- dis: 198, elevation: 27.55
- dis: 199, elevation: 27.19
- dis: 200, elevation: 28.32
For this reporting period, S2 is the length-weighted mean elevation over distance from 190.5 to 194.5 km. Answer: 24.8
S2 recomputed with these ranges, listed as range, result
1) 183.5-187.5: 22.9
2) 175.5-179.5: 24.8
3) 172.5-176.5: 28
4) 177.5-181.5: 23.9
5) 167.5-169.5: 30.1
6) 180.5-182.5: 23.1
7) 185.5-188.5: 23.1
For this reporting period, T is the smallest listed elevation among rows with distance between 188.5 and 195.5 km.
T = 23.48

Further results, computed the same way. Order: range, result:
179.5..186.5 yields 21.75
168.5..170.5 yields 27.88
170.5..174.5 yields 27.86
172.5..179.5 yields 22.62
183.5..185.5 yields 21.97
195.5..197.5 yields 26.43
